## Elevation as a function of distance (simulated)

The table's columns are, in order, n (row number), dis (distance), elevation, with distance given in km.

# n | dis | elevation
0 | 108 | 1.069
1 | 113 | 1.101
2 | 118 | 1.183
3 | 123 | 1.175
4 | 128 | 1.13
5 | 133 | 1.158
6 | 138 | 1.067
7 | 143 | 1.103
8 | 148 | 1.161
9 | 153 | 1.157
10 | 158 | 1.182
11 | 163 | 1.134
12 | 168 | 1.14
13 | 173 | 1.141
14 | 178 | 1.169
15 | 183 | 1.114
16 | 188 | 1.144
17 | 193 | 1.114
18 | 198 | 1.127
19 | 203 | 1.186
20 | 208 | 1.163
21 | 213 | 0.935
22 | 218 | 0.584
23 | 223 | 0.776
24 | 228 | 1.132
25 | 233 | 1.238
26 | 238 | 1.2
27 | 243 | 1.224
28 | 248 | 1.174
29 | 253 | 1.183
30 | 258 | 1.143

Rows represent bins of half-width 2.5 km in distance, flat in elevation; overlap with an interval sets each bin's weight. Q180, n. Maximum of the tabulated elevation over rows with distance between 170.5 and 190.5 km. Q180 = 1.169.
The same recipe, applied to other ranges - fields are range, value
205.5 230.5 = 1.163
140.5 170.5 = 1.182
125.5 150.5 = 1.161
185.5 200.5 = 1.144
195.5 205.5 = 1.186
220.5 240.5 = 1.238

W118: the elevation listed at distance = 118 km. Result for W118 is 1.183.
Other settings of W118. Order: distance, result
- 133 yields 1.158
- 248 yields 1.174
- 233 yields 1.238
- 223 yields 0.776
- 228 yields 1.132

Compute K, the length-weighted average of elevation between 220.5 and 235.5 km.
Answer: 1.05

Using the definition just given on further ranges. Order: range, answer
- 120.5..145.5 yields 1.13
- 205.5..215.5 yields 1.05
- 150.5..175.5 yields 1.15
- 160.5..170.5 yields 1.14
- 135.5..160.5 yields 1.13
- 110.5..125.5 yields 1.15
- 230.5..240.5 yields 1.22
